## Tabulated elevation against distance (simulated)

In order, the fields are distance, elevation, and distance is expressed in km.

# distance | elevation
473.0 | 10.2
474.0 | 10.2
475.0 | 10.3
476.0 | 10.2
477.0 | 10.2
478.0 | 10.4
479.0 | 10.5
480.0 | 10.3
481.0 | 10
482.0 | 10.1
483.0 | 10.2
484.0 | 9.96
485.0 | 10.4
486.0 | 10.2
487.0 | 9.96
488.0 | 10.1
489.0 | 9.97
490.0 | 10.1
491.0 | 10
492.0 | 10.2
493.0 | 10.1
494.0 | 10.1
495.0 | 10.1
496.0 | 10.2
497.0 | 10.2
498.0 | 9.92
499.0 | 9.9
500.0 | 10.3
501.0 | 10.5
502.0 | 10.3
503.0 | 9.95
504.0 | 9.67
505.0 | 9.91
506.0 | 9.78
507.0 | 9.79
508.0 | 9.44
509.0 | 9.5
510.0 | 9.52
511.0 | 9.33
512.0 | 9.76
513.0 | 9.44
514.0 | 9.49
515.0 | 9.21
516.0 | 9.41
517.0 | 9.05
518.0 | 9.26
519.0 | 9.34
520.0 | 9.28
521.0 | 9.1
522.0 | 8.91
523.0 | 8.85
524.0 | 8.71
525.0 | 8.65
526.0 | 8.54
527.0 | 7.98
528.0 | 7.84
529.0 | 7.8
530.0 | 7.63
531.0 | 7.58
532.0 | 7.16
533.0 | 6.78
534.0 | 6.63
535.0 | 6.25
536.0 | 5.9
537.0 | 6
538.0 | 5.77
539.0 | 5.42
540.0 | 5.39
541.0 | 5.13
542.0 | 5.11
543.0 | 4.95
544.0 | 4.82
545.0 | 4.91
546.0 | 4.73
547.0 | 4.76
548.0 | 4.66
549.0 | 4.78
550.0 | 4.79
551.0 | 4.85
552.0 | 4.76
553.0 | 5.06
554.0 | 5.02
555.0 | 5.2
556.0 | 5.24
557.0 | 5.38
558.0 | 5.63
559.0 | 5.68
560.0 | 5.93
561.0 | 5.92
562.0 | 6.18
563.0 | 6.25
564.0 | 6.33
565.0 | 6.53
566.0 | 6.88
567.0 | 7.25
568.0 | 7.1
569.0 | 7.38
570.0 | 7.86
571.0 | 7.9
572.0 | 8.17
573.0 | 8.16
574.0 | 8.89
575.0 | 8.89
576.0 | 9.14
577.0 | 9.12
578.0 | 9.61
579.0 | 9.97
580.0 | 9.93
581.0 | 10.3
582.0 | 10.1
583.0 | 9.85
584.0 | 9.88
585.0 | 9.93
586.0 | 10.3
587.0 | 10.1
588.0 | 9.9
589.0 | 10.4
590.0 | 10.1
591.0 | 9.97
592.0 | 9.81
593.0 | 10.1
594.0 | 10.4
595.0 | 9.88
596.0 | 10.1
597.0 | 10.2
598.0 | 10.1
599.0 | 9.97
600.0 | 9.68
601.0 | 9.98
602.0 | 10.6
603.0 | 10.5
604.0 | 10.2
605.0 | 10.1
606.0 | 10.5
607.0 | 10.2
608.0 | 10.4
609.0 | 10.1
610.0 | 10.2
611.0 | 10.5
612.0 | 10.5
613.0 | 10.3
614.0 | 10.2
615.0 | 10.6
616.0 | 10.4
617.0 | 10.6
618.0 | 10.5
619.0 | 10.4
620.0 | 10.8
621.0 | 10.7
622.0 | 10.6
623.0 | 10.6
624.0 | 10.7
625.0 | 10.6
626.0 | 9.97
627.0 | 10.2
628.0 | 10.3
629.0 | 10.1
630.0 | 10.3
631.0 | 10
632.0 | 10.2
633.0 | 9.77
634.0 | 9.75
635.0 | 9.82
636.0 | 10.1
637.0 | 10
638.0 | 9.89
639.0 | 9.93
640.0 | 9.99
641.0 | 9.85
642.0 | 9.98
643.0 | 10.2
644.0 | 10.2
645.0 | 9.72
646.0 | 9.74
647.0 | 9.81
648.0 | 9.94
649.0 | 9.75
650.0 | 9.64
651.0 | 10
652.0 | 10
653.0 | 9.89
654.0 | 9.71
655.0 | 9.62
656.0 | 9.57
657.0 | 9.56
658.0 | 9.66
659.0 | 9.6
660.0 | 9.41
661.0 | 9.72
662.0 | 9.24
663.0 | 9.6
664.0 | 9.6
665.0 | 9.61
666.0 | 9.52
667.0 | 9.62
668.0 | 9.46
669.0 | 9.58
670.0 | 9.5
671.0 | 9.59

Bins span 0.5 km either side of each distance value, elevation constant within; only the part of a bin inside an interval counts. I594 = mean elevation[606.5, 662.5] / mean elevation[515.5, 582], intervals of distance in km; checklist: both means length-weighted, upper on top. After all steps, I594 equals 1.43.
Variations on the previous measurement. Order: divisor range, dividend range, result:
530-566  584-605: 1.79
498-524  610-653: 1.06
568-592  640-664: 1.04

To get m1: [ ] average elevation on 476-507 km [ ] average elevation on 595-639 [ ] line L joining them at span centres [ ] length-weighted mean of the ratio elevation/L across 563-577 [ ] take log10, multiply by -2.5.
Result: 0.30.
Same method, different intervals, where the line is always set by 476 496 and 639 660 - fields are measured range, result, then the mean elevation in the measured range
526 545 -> 0.50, 6.36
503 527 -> 0.09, 9.29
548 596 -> 0.26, 7.88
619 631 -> -0.06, 10.4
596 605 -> -0.03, 10.1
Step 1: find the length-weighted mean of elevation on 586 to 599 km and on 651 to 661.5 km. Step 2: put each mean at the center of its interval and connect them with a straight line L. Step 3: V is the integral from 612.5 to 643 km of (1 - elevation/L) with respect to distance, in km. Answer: -1.1 km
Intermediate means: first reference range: 10.1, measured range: 10.2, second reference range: 9.69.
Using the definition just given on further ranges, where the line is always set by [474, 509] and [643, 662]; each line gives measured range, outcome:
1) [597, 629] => -1.68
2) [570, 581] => 1.03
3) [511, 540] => 5.74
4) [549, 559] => 4.86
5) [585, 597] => -0.26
